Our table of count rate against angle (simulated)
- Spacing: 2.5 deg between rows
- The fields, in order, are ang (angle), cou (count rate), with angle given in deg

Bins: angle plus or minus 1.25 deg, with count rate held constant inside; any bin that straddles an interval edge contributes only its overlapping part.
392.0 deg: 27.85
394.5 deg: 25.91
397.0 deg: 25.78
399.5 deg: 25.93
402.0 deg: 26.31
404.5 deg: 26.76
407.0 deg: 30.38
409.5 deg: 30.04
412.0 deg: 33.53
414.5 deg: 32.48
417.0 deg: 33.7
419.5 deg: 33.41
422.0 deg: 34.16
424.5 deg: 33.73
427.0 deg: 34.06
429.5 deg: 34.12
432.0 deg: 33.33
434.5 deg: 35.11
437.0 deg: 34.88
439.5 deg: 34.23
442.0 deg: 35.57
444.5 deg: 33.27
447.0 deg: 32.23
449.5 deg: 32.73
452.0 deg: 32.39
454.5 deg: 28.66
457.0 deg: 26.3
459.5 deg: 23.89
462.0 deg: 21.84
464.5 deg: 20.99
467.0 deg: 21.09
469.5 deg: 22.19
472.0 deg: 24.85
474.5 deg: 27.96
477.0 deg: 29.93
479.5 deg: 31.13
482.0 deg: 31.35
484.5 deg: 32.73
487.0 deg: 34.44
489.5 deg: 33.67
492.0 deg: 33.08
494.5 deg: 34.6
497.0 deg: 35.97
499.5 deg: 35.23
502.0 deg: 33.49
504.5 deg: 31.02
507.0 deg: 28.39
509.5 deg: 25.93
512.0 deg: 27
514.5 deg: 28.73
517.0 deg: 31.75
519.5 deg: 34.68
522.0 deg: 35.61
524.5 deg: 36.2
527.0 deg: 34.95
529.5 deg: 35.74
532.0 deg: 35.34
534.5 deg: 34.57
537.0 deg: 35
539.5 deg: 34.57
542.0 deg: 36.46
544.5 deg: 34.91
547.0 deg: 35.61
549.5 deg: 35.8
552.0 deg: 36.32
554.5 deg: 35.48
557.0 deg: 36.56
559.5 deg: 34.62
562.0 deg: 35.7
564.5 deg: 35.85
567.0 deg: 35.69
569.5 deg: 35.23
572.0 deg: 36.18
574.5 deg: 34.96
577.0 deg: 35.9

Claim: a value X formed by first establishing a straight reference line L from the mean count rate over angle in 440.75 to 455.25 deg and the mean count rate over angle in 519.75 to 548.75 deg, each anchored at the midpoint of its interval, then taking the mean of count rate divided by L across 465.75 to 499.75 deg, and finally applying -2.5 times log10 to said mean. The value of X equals 0.11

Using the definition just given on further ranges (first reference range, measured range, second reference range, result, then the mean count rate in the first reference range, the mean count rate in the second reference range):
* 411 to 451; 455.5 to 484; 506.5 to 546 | 0.28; 33.8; 33.2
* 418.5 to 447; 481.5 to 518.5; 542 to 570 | 0.10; 34.1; 35.7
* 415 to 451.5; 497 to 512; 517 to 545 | 0.13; 33.8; 35.1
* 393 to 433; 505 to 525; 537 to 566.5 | 0.12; 30.8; 35.6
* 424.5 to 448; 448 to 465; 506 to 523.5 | 0.22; 34.1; 30.4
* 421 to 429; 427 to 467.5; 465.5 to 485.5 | 0.03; 34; 27.5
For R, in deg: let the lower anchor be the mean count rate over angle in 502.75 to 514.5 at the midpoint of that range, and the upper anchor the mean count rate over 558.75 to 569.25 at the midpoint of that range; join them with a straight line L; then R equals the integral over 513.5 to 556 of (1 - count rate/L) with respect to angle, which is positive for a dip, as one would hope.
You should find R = -4.2 deg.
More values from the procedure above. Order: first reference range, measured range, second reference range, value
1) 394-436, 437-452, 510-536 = -0.9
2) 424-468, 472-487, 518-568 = 0.8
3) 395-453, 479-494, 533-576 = 0.3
